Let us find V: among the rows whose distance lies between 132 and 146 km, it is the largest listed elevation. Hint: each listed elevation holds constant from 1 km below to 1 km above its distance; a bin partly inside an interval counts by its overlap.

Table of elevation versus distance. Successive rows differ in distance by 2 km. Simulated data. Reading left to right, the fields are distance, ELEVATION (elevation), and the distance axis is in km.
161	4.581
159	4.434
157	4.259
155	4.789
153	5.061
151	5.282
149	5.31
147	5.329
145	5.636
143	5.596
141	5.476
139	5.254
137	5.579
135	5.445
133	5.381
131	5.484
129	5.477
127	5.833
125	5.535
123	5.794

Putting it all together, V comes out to 5.636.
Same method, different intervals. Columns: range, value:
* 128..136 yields 5.484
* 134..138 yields 5.579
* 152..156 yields 5.061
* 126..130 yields 5.833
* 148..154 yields 5.31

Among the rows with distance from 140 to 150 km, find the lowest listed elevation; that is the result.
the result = 5.31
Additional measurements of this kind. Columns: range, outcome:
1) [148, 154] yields 5.061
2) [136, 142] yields 5.254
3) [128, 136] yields 5.381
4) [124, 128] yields 5.535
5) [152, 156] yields 4.789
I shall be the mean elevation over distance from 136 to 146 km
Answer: 5.51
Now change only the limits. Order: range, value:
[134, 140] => 5.43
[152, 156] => 4.92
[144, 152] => 5.39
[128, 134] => 5.45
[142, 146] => 5.62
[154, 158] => 4.52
